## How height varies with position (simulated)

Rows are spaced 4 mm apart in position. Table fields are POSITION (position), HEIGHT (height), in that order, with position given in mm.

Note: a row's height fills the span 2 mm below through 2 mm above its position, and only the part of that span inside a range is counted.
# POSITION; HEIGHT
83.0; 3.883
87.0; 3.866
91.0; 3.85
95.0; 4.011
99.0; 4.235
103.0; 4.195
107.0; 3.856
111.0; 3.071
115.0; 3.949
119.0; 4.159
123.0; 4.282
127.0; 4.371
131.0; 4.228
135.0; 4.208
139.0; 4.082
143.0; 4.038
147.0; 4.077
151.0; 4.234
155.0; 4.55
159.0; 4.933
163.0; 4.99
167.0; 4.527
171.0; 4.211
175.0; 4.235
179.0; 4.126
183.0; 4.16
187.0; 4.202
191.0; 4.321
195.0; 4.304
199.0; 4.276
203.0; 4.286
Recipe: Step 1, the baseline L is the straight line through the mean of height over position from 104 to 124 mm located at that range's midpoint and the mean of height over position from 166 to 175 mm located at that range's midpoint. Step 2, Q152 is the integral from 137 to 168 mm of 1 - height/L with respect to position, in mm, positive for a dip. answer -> -1.8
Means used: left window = 3.86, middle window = 4.43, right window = 4.32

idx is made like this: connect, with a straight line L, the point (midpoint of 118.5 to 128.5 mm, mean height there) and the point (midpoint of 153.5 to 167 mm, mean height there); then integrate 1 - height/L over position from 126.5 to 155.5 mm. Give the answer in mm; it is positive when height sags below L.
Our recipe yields 2.07 mm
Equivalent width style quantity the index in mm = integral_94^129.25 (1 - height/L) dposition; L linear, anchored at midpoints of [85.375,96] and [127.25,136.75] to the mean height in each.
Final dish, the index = 0.5 mm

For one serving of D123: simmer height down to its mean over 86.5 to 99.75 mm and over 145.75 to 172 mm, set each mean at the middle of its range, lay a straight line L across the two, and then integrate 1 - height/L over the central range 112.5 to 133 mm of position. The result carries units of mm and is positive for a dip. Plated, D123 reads 0.3 mm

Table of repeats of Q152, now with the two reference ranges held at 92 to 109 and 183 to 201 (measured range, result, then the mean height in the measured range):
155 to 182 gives -1.82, 4.49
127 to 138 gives -0.27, 4.23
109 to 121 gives 1.08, 3.73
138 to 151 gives 0.21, 4.09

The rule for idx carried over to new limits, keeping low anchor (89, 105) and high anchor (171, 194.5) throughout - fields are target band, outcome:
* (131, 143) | 0.0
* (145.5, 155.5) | -0.2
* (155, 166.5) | -1.8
